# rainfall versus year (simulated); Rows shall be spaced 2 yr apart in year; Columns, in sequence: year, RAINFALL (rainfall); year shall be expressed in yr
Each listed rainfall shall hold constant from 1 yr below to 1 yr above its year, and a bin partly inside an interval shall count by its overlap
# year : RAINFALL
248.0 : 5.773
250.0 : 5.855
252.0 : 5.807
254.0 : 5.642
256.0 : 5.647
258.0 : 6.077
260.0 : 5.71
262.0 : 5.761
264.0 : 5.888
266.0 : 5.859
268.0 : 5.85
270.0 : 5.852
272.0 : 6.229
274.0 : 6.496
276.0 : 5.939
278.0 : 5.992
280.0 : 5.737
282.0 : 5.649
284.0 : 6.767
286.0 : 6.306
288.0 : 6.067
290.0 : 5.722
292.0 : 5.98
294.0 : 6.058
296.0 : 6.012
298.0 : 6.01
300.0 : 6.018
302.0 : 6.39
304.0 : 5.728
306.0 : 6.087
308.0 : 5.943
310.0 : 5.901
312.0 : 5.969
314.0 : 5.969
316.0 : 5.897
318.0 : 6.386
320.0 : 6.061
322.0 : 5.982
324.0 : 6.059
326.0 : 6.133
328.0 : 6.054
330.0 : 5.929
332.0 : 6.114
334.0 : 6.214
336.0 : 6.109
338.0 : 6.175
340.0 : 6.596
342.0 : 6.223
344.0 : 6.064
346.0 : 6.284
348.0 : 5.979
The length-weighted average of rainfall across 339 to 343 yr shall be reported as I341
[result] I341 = 6.41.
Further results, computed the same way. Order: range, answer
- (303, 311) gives 5.91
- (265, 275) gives 6.06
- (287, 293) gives 5.92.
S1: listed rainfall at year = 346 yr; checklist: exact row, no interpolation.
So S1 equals 6.284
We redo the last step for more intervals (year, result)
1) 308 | 5.943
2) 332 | 6.114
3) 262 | 5.761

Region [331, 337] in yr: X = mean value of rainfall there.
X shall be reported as 6.15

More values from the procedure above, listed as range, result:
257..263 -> 5.85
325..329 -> 6.09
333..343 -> 6.26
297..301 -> 6.01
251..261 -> 5.78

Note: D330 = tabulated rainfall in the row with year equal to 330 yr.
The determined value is 5.929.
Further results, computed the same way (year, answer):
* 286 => 6.306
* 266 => 5.859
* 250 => 5.855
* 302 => 6.39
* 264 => 5.888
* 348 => 5.979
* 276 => 5.939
